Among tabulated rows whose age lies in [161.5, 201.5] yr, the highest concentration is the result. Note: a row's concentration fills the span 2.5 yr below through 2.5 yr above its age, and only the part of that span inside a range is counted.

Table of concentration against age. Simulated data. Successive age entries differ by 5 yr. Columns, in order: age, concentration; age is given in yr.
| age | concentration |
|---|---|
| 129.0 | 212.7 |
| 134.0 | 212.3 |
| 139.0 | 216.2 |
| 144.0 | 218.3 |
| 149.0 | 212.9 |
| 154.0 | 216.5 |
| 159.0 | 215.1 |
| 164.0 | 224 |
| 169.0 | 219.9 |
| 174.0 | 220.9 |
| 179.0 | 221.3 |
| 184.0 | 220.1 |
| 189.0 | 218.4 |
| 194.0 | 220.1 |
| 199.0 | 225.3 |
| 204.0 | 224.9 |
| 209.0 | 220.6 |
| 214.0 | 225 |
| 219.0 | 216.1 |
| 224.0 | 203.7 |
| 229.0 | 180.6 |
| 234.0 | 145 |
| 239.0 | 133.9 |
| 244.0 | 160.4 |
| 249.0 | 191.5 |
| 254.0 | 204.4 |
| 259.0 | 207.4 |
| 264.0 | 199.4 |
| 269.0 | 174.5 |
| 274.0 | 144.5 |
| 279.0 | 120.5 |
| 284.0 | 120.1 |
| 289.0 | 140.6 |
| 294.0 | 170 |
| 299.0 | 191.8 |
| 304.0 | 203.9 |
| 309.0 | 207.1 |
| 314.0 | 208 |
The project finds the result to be 225.3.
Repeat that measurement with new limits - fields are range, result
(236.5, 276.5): 207.4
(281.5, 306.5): 203.9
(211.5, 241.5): 225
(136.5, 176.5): 224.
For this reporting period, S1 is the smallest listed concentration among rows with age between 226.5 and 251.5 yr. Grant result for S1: 133.9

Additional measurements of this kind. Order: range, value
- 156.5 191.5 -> 215.1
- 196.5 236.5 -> 145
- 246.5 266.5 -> 191.5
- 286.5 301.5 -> 140.6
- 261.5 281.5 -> 120.5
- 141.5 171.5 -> 212.9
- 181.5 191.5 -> 218.4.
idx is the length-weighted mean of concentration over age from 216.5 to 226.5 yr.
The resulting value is 210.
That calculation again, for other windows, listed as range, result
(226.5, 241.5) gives 153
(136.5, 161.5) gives 216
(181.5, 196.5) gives 220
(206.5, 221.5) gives 221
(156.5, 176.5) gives 220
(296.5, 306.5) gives 198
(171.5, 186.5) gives 221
